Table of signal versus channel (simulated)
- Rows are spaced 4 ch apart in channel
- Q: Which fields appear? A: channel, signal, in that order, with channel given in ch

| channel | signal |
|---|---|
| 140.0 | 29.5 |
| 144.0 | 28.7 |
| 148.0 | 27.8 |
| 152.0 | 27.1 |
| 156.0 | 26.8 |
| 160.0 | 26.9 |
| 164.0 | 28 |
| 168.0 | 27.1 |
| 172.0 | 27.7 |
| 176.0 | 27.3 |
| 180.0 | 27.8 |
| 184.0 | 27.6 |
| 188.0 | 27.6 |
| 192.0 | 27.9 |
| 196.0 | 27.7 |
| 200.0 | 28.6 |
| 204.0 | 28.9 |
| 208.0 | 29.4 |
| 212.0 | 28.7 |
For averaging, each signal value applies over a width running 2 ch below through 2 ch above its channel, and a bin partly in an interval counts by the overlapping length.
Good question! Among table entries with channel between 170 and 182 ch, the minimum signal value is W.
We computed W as 27.3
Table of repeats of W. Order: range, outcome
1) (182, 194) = 27.6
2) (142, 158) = 26.8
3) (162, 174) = 27.1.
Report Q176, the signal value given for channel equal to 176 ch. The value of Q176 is 27.3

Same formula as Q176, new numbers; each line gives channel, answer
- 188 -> 27.6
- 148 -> 27.8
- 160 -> 26.9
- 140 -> 29.5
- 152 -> 27.1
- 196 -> 27.7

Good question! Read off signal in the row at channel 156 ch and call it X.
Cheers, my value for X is 26.8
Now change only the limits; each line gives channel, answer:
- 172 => 27.7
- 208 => 29.4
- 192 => 27.9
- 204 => 28.9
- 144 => 28.7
